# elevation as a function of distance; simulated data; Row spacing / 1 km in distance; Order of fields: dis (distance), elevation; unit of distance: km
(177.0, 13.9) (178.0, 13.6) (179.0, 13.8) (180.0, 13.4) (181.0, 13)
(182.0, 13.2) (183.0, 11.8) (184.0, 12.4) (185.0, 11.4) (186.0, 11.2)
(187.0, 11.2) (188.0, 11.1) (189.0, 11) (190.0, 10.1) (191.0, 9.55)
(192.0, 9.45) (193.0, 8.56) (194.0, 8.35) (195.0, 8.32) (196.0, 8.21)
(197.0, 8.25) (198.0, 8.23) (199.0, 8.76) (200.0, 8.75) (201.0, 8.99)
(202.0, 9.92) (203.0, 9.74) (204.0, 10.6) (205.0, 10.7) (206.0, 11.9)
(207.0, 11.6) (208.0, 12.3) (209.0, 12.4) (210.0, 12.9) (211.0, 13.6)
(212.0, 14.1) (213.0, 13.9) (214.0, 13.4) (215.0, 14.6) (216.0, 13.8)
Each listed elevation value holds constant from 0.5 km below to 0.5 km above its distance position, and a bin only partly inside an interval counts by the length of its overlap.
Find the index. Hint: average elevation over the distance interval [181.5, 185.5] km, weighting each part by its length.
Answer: 12.2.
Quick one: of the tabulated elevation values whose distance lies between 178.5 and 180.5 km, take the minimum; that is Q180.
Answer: 13.4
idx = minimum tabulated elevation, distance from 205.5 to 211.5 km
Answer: 11.6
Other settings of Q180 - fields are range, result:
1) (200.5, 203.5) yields 8.99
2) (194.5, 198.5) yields 8.21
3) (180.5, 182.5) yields 13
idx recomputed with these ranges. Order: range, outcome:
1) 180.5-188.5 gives 11.1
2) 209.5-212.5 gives 12.9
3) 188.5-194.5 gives 8.35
